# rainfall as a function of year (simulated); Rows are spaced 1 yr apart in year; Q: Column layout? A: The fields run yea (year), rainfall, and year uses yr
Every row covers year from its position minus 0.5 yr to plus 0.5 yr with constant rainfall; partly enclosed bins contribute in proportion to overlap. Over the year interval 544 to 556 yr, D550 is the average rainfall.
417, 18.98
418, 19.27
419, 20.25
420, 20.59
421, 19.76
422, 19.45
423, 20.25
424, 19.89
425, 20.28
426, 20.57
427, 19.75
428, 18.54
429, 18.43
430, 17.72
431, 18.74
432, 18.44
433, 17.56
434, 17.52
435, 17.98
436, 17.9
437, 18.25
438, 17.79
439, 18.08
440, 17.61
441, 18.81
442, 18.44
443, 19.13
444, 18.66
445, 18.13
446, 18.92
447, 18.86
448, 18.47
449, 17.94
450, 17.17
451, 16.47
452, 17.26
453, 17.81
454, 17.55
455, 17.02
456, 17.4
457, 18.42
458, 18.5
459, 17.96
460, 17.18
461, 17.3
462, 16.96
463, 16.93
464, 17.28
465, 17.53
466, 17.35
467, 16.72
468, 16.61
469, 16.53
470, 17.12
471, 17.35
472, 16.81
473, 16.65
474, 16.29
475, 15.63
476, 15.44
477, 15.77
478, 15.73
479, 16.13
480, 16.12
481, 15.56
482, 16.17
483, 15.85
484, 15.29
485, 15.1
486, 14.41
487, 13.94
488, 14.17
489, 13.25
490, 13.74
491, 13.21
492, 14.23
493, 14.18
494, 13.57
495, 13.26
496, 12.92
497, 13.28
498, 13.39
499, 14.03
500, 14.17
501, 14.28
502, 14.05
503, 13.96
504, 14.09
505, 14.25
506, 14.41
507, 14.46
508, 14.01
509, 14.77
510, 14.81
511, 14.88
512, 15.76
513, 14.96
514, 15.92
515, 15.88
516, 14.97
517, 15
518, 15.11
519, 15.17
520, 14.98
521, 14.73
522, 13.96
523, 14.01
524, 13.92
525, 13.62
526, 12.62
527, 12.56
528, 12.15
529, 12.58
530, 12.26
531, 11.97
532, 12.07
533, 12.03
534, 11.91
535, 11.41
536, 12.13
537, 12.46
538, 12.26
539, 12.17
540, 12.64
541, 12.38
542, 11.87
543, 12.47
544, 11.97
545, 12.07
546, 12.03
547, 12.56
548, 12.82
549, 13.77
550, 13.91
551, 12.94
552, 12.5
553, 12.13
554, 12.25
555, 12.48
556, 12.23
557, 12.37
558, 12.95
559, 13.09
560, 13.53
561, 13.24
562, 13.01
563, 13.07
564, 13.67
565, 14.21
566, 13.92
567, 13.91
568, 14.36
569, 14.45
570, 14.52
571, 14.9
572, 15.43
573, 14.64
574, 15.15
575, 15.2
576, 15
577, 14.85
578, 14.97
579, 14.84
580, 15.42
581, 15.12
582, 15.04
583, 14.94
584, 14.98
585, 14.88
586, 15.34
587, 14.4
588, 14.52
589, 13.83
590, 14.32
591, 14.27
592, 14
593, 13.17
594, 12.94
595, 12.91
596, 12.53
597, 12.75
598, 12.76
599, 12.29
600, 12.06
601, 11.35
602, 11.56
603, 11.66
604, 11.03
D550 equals 12.6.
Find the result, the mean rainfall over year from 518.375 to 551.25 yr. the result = 12.8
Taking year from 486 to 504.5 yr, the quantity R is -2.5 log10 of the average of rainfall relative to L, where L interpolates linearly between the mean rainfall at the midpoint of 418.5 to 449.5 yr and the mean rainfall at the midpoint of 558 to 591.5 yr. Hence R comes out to 0.22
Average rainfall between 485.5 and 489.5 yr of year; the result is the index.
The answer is 13.9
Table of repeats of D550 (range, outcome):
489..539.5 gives 13.7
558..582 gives 14.4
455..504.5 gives 15.6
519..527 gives 14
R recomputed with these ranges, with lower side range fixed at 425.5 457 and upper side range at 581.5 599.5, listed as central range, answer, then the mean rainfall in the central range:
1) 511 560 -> 0.177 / 13.1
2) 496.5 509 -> 0.167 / 14.1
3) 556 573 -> 0.065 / 13.8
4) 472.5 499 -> 0.149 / 14.7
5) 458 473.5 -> 0.021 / 17.1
